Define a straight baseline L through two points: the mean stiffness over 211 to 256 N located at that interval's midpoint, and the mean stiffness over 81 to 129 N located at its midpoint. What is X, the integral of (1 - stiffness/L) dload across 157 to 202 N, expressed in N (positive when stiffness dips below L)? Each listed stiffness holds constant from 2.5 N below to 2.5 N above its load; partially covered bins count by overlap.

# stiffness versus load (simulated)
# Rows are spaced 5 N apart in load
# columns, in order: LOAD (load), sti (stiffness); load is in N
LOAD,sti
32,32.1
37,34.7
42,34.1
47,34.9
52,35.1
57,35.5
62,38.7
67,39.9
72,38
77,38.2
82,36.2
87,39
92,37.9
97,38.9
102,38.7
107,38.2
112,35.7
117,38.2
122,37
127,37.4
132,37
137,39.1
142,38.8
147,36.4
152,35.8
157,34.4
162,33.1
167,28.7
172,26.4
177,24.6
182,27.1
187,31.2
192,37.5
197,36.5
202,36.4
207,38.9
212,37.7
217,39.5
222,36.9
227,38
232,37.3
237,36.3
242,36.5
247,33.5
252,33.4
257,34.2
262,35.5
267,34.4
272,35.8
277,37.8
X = 7.1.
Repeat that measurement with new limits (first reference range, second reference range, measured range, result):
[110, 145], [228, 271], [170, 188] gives 4.7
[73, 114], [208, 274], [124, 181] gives 5.5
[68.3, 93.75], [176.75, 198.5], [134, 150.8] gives -1.7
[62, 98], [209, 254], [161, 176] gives 3.5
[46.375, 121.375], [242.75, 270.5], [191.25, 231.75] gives -2.8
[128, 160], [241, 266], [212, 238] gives -1.9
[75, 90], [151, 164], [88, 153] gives -3.0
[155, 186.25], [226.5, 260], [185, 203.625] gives -2.6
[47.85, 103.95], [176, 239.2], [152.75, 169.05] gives 1.7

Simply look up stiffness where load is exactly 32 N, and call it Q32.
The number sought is 32.1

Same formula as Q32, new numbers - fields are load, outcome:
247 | 33.5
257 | 34.2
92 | 37.9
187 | 31.2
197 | 36.5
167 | 28.7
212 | 37.7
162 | 33.1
